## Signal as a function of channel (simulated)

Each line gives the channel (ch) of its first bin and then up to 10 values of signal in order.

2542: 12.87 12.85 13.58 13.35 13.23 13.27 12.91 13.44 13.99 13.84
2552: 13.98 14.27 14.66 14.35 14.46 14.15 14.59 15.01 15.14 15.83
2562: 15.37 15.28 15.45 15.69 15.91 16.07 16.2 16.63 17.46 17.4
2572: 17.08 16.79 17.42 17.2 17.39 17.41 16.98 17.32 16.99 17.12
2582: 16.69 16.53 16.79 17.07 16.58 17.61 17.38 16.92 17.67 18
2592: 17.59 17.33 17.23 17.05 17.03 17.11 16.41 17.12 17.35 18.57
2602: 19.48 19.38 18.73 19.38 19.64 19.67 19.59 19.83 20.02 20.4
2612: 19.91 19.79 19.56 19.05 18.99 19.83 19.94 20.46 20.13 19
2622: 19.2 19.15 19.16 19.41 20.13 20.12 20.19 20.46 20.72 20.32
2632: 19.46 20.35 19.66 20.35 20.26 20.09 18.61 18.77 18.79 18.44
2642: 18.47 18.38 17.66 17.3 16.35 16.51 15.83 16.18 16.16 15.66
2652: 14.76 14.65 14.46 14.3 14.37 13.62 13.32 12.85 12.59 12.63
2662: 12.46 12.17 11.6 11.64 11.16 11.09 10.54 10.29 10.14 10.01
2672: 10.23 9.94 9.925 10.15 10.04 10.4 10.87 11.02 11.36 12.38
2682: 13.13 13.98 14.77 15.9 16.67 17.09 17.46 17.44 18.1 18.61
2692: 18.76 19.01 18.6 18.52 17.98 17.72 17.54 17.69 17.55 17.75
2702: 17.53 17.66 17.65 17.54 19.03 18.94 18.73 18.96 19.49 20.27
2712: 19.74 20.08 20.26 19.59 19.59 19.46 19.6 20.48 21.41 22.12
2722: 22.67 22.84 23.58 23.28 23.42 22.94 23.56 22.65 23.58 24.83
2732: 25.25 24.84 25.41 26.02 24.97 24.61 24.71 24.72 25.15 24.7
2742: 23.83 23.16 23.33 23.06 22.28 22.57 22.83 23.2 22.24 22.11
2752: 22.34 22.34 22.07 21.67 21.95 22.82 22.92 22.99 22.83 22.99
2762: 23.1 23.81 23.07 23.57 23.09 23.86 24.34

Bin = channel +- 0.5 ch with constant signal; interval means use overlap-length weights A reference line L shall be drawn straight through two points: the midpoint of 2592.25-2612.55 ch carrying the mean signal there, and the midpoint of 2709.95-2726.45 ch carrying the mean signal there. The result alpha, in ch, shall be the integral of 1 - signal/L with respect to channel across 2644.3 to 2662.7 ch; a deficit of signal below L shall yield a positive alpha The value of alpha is 4.7 ch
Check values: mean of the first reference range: 18.6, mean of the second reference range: 21.1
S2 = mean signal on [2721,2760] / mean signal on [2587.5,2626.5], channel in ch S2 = 1.2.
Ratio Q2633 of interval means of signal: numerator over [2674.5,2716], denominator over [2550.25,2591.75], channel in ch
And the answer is 1.0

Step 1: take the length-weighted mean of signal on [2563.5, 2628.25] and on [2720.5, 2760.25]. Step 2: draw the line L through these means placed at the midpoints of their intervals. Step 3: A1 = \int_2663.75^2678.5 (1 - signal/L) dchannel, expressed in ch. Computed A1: 7.31 ch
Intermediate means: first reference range 18.1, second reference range 23.4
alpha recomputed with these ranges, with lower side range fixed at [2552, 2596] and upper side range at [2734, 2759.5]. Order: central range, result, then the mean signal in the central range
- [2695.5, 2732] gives 2.93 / 20.3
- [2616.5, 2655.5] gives 0.80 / 18.5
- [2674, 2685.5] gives 4.78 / 12.1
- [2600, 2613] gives -1.30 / 19.5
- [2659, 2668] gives 3.65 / 11.9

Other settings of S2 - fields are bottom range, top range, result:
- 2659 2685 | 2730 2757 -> 2.05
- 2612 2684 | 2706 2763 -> 1.42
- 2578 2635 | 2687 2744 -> 1.12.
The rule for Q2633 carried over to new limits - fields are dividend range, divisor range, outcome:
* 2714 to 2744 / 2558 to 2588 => 1.40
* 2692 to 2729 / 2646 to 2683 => 1.58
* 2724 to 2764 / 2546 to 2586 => 1.49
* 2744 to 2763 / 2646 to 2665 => 1.60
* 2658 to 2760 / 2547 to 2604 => 1.14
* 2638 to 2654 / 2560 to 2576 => 1.03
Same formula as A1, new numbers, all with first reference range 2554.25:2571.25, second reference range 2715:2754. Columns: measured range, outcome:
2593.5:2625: -2.5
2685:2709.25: 3.9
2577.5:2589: -0.4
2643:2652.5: 1.4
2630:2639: -0.6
